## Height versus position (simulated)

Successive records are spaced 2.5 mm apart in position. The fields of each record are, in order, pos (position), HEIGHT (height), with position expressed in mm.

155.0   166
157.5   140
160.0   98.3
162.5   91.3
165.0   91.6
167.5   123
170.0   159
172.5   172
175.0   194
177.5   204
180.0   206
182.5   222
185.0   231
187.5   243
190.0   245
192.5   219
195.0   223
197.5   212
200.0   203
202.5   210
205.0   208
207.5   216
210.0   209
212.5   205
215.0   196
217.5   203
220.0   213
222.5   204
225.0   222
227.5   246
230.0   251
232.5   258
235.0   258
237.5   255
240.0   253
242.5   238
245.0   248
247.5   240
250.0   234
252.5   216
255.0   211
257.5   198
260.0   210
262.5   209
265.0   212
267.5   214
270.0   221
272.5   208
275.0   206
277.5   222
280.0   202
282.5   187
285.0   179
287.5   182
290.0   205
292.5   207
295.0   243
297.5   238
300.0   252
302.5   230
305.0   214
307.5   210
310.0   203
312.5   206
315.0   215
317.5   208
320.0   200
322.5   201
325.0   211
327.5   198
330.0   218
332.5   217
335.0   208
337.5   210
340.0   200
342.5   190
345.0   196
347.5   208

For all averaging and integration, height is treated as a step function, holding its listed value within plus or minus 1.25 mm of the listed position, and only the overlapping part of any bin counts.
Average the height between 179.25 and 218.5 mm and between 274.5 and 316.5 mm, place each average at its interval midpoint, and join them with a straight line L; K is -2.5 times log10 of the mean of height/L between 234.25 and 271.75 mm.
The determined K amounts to -0.066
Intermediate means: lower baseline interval 216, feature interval 227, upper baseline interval 212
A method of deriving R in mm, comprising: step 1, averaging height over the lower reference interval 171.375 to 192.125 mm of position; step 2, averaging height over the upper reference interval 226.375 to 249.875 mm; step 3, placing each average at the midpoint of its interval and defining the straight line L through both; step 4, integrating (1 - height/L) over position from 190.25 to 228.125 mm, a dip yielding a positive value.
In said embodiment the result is 3.0 mm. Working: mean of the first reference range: 215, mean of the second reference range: 249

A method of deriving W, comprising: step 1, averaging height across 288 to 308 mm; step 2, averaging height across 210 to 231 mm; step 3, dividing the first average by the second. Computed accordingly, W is 1.0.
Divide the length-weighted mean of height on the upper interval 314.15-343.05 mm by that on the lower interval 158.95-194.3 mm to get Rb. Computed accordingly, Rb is 1.1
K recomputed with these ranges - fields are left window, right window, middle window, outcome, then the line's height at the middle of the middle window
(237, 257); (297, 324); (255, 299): 0.08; 226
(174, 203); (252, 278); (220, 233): -0.09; 215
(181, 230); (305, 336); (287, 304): -0.07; 210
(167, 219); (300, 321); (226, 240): -0.21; 209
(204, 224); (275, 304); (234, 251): -0.18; 209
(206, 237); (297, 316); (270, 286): 0.10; 222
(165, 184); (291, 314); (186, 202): -0.21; 184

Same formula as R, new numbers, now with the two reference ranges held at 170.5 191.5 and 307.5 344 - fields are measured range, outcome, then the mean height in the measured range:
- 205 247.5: -3.8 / 229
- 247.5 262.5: -0.4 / 216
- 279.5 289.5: 1.0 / 188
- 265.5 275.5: -0.2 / 213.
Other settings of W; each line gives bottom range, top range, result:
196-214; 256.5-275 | 1.01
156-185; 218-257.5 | 1.48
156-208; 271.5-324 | 1.13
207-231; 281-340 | 0.97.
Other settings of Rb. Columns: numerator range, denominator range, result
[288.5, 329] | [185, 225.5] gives 1.00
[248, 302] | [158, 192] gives 1.21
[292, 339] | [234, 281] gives 0.96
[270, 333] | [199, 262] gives 0.94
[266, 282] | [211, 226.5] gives 1.02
